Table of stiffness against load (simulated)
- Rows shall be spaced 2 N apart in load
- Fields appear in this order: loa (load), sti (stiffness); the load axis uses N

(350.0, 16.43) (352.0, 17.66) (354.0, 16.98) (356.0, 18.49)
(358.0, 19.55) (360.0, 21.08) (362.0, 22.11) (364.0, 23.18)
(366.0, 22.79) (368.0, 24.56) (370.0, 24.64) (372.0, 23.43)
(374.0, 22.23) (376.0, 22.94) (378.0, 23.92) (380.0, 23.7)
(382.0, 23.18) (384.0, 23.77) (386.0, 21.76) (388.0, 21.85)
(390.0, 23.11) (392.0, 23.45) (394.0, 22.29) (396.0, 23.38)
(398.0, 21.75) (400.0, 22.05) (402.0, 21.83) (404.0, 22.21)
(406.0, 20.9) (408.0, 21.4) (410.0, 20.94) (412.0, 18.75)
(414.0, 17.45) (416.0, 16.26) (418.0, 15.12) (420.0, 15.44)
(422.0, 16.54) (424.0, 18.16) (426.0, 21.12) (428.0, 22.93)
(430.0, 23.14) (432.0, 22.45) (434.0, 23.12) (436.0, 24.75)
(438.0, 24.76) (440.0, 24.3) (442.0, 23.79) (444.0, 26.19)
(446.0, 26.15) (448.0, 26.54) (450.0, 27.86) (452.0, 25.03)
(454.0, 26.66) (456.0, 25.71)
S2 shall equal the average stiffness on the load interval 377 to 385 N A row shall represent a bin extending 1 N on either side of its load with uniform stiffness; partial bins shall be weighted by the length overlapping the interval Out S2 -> 23.6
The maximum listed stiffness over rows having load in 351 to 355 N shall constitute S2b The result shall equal 17.66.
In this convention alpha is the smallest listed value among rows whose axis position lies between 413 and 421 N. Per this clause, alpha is 15.12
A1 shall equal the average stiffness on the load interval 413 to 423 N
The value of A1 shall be 16.2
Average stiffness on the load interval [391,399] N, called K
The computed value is 22.7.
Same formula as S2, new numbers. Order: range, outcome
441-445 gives 25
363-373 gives 23.7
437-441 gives 24.5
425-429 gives 22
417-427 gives 17.3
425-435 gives 22.6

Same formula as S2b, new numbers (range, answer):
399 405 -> 22.21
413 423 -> 17.45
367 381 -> 24.64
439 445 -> 26.19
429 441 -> 24.76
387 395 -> 23.45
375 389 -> 23.92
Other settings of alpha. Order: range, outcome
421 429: 16.54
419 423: 15.44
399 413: 18.75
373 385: 22.23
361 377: 22.11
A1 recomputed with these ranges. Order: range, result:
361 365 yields 22.6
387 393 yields 22.8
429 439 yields 23.6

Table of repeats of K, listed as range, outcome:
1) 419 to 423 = 16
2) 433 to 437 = 23.9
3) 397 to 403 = 21.9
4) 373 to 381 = 23.2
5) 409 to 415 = 19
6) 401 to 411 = 21.5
